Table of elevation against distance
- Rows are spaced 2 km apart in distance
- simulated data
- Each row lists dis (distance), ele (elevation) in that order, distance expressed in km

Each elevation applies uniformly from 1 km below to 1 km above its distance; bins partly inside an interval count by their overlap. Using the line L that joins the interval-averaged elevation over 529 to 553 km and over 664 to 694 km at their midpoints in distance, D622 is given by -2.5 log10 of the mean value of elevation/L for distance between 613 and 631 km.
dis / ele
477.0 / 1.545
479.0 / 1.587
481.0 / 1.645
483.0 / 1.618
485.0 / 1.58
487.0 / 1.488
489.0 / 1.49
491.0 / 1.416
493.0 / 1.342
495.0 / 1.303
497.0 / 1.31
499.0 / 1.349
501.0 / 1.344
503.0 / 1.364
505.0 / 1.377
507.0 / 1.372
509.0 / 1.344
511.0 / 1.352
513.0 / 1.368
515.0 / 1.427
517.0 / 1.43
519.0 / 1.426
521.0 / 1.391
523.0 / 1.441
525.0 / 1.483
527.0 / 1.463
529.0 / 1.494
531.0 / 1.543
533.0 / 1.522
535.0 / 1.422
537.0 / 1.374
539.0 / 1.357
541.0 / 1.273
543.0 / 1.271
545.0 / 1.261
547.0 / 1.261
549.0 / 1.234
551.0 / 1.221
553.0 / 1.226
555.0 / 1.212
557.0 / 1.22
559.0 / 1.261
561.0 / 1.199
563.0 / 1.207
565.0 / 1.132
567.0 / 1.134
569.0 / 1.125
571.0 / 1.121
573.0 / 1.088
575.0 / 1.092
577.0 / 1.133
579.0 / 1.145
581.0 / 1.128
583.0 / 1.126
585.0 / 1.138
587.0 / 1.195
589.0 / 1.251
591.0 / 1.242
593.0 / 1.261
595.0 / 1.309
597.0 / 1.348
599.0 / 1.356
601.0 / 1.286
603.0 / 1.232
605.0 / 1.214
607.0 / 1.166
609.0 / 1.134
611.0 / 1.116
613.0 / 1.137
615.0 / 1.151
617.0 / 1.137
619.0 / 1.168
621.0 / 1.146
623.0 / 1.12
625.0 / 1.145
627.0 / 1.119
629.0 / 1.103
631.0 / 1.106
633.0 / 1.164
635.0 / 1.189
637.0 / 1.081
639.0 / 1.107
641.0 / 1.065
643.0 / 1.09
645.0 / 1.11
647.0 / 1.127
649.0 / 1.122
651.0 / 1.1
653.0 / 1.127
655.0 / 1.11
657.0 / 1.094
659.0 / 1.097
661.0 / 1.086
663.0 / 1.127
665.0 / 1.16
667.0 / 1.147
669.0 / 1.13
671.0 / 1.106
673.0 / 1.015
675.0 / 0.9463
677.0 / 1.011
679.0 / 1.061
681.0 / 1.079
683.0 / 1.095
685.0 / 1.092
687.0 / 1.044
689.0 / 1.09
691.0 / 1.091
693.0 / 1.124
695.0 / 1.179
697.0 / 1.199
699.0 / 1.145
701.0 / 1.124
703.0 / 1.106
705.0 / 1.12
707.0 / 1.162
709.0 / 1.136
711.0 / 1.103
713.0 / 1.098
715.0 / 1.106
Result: 0.05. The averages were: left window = 1.34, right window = 1.08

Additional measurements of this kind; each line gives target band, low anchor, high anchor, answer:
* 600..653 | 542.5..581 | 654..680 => -0.016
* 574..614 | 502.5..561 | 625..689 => 0.023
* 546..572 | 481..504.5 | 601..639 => 0.076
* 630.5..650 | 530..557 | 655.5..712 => 0.050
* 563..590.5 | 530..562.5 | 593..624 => 0.100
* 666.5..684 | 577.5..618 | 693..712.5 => 0.091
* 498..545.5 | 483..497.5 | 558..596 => -0.044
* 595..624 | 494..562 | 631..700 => 0.006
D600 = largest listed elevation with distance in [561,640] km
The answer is 1.356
